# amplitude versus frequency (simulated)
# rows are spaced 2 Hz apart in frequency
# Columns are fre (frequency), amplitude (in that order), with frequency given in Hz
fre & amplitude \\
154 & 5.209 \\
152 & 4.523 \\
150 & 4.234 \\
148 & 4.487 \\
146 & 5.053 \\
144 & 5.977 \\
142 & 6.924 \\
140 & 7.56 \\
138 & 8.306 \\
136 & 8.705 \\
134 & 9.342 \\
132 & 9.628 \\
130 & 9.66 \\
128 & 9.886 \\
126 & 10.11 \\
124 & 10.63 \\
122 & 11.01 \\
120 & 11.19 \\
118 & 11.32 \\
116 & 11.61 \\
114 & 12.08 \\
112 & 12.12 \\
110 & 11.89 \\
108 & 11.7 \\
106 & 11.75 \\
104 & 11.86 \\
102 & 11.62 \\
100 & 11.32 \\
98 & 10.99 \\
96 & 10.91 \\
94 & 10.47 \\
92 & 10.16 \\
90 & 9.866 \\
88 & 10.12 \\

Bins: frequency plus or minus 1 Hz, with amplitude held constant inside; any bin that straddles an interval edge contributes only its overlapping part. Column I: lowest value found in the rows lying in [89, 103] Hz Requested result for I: 9.866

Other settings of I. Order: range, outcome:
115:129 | 9.886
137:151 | 4.234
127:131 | 9.66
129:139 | 8.306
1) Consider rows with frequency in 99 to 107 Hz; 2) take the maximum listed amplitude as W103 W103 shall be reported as 11.86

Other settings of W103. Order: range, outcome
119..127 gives 11.19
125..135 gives 10.11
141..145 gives 6.924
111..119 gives 12.12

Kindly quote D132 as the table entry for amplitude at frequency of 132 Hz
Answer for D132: 9.628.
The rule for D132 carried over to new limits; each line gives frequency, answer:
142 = 6.924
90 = 9.866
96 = 10.91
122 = 11.01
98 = 10.99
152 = 4.523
